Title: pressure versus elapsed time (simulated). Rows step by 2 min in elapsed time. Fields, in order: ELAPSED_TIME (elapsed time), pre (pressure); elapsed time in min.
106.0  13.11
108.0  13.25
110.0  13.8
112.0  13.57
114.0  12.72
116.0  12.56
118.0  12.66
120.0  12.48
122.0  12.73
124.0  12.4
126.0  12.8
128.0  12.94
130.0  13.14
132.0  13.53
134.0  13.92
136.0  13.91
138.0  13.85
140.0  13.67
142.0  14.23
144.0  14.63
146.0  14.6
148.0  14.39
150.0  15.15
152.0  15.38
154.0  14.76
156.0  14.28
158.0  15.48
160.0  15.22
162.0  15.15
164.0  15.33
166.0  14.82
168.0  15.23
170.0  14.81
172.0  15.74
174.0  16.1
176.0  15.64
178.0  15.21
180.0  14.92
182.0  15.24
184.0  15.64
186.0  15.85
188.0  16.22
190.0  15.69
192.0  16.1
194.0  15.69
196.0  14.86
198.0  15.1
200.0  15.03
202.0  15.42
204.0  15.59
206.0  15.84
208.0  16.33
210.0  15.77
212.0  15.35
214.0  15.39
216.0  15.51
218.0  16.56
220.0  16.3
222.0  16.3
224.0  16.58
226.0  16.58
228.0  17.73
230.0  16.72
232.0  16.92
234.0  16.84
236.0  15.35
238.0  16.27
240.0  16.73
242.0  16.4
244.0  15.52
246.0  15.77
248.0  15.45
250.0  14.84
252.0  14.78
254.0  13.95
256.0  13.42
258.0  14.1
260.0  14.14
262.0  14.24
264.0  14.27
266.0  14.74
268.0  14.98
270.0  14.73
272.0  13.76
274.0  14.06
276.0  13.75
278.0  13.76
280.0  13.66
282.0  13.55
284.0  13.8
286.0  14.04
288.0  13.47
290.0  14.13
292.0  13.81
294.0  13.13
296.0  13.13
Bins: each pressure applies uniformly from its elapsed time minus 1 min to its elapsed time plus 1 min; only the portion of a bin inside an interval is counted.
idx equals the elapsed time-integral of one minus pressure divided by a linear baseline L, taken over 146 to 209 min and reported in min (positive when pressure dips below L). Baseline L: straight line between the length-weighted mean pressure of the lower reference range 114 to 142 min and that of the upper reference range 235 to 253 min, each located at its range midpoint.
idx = -5.0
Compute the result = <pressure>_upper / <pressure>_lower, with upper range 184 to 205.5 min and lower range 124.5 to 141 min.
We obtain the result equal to 1.2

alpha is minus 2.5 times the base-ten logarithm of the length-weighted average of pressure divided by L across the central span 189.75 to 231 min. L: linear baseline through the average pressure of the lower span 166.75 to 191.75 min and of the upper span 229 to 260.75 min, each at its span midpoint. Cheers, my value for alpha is -0.03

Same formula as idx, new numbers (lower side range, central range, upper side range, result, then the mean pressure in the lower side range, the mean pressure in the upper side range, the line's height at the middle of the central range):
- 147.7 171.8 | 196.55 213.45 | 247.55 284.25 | -1.0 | 15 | 14.2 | 14.7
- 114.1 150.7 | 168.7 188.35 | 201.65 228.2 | -0.8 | 13.5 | 16.1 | 14.9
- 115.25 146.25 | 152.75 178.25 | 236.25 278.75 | -2.7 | 13.4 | 14.8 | 13.7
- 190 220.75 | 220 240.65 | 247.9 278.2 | -2.1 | 15.7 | 14.3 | 15.1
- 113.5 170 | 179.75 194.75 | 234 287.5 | -1.5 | 14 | 14.6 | 14.3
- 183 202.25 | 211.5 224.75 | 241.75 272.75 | -0.7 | 15.6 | 14.7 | 15.2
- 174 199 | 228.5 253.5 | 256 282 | -2.3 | 15.5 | 14.1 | 14.6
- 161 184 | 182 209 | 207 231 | 0.3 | 15.3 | 16.3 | 15.8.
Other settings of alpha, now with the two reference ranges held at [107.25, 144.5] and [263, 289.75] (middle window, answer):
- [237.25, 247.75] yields -0.16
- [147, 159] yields -0.11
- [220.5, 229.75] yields -0.21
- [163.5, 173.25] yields -0.13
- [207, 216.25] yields -0.15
